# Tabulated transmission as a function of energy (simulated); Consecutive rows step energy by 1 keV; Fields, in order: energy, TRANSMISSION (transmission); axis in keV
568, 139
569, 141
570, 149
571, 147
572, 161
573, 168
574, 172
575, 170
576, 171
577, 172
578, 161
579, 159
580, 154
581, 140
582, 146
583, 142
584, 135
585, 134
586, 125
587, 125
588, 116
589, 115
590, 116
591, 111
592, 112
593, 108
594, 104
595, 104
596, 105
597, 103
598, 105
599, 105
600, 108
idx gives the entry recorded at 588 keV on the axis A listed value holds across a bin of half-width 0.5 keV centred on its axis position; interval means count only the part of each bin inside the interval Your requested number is 116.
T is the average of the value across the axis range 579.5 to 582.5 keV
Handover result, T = 147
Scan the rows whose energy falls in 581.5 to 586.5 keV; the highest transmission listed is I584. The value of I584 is 146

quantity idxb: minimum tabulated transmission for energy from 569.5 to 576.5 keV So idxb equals 147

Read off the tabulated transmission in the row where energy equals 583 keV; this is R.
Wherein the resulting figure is 142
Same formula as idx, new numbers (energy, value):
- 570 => 149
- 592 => 112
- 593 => 108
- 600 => 108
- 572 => 161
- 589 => 115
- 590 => 116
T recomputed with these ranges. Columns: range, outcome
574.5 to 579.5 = 167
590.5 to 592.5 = 112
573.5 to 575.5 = 171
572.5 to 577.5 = 171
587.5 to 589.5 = 116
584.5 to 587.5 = 128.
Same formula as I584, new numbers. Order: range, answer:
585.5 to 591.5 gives 125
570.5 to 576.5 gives 172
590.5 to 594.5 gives 112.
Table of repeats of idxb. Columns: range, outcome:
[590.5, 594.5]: 104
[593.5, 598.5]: 103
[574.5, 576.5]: 170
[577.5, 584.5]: 135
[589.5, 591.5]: 111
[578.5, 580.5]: 154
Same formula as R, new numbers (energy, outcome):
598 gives 105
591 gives 111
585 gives 134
